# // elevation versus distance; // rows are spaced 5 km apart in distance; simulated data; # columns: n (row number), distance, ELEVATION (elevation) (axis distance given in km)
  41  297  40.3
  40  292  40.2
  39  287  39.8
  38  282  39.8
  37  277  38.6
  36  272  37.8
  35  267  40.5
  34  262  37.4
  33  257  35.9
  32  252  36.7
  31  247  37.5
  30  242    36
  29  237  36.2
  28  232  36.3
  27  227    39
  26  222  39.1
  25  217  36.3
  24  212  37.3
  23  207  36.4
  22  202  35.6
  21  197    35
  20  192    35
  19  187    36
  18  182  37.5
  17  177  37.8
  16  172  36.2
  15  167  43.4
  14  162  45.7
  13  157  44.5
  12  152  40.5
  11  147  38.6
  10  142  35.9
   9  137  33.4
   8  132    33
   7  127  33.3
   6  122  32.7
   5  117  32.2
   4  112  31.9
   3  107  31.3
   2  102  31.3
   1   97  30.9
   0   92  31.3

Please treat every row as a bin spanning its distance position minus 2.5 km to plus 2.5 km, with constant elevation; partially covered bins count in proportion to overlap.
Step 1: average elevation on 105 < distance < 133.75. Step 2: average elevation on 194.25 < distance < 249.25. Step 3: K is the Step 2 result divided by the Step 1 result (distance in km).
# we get 1.14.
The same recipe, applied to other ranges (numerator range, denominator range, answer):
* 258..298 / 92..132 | 1.22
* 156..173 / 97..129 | 1.34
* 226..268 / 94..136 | 1.16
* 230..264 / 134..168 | 0.91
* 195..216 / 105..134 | 1.11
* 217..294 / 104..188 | 1.04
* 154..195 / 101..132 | 1.22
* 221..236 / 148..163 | 0.88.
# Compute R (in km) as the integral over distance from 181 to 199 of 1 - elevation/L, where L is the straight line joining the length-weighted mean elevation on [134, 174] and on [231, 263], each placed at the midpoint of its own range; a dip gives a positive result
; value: 1.28 km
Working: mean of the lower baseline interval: 39.7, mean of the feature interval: 35.8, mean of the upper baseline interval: 36.5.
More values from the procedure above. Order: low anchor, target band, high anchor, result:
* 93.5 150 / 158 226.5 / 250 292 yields -4.5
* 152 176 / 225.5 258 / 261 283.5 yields 2.4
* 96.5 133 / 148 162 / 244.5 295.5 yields -3.7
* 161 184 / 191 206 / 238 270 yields 1.4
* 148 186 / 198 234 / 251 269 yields 1.8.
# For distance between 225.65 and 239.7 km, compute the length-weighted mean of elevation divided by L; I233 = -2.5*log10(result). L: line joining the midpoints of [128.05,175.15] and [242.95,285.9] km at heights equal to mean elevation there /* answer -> 0.04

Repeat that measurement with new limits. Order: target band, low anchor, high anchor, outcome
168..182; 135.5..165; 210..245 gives 0.04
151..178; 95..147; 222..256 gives -0.21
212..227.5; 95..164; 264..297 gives 0.00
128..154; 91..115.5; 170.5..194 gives -0.07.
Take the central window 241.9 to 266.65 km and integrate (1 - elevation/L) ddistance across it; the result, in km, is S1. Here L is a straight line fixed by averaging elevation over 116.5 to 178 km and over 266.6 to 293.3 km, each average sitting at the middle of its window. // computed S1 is 1.2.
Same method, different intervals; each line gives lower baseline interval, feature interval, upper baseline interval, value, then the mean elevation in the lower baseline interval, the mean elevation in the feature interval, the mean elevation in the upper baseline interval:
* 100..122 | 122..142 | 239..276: -0.55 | 31.8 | 33.5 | 37.4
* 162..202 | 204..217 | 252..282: 0.39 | 37.7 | 36.7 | 38.1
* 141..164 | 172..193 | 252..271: 1.91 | 41.3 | 36.6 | 37.8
